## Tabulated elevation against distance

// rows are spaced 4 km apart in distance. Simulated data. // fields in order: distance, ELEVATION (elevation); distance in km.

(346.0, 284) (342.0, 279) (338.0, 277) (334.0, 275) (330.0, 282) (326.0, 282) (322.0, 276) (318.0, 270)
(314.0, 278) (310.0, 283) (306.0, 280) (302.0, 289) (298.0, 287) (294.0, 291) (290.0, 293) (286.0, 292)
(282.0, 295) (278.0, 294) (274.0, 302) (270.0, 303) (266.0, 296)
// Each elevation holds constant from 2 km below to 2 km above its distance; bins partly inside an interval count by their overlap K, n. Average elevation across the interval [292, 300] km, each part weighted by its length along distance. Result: 289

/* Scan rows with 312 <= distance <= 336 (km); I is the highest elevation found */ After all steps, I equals 282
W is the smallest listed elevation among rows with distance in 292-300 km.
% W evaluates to 287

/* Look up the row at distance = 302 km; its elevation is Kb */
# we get 289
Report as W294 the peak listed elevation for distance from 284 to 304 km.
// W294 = 293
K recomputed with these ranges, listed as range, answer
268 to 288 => 297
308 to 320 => 277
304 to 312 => 282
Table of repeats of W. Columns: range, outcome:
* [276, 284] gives 294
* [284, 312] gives 280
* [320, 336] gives 275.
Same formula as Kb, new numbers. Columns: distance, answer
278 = 294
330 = 282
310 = 283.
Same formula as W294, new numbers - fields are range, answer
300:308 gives 289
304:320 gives 283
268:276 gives 303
